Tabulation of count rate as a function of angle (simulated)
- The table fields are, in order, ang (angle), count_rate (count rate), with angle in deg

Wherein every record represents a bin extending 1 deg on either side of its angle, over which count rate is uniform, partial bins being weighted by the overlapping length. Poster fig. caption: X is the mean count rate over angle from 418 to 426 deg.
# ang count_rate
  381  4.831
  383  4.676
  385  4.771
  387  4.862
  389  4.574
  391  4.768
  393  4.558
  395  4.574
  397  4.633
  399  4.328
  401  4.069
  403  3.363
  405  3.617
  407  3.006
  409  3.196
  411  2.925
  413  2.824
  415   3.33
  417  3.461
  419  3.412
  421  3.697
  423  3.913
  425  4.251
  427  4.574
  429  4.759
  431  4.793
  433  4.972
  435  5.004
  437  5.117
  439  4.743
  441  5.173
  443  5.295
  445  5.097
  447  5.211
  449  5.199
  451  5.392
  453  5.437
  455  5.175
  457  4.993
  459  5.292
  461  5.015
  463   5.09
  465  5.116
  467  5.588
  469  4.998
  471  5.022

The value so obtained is 3.82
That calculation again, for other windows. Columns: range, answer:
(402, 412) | 3.22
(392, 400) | 4.52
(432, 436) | 4.99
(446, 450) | 5.21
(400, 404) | 3.72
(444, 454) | 5.27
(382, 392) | 4.73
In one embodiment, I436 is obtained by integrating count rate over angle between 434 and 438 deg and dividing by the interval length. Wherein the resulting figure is 5.06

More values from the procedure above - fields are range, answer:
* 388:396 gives 4.62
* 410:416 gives 3.03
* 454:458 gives 5.08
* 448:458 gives 5.24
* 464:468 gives 5.35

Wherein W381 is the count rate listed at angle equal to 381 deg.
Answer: 4.831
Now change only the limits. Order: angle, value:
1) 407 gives 3.006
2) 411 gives 2.925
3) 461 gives 5.015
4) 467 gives 5.588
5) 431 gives 4.793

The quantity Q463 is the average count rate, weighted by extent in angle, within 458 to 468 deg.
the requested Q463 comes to 5.22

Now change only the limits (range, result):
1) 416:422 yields 3.52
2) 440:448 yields 5.19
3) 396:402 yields 4.34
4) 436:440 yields 4.93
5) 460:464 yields 5.05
